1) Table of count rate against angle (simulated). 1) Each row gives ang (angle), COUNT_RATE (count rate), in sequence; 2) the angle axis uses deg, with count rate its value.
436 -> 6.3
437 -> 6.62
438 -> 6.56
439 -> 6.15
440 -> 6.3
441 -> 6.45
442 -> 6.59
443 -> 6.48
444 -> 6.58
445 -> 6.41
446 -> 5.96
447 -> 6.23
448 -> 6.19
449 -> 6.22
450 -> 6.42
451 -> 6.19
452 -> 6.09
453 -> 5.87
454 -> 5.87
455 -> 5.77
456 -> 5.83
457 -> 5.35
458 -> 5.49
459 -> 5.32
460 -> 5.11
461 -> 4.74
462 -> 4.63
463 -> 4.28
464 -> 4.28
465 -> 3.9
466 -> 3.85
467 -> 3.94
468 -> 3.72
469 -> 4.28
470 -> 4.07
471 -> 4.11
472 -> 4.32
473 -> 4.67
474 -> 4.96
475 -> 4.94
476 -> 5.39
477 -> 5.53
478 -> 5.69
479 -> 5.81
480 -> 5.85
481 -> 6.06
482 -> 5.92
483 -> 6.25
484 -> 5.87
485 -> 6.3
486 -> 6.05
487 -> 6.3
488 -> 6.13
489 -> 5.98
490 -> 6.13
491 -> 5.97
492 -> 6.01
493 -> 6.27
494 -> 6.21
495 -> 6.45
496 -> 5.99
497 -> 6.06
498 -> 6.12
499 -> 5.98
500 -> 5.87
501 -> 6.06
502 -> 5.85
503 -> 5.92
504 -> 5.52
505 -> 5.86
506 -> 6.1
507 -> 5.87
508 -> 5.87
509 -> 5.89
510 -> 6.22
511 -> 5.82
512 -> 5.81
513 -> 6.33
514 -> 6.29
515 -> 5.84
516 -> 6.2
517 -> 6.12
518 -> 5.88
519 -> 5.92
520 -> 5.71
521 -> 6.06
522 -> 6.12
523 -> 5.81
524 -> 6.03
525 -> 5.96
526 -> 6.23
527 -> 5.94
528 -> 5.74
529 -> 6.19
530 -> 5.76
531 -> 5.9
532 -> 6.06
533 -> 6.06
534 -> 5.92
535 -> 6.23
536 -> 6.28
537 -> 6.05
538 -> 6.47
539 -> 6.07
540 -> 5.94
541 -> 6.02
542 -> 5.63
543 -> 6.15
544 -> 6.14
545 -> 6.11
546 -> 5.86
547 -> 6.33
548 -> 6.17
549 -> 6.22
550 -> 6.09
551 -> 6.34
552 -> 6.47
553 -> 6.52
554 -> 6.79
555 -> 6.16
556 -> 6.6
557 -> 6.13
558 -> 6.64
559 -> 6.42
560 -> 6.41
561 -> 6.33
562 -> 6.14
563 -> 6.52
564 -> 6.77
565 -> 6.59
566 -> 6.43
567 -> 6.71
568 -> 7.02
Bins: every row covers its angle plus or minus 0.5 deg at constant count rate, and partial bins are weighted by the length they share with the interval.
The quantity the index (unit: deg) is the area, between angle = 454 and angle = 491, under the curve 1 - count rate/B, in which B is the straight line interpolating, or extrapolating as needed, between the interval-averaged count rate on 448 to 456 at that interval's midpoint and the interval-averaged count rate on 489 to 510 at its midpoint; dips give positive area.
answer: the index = 5.0 deg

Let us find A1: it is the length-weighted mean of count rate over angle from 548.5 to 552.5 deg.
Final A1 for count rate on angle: 6.28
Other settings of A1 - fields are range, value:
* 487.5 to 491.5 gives 6.05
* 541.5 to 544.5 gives 5.97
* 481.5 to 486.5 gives 6.08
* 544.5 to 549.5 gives 6.14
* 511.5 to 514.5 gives 6.14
